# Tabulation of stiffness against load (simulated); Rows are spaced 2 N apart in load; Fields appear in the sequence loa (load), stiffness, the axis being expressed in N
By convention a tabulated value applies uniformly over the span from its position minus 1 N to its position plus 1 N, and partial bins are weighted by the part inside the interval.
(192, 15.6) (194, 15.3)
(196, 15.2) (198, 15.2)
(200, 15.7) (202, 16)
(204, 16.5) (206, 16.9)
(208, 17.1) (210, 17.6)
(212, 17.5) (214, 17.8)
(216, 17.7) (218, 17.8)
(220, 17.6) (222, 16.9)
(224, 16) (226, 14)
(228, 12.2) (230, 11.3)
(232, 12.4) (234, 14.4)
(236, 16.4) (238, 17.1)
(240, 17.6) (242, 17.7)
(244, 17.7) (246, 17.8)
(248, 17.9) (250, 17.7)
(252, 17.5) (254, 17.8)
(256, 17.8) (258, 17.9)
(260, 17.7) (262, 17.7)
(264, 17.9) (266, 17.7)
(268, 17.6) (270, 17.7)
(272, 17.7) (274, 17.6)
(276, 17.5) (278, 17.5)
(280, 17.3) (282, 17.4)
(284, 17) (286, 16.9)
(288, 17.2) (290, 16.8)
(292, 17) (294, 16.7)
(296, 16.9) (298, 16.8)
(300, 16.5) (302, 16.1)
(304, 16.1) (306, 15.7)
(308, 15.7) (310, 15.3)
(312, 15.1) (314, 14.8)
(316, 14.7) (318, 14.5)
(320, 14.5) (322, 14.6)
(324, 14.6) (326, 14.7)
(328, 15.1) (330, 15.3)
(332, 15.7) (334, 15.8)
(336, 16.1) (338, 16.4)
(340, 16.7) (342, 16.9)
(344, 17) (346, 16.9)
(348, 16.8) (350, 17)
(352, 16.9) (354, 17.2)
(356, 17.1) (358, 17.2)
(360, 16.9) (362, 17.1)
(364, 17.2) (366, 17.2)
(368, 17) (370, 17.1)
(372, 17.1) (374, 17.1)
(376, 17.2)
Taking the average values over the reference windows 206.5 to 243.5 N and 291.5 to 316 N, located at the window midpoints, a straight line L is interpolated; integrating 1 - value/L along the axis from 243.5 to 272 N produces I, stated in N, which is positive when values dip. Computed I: -3.01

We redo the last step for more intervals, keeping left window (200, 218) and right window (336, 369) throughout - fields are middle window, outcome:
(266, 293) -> -0.50 N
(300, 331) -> 3.32 N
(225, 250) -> 2.10 N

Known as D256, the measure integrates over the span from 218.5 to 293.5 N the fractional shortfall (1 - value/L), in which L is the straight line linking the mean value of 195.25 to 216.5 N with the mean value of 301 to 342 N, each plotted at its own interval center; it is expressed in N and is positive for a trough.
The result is -3.3 N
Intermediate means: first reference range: 16.6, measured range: 16.8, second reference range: 15.4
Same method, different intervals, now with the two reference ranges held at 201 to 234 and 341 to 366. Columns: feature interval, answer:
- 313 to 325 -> 1.52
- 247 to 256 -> -0.86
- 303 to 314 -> 0.76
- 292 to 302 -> -0.08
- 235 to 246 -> -0.85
